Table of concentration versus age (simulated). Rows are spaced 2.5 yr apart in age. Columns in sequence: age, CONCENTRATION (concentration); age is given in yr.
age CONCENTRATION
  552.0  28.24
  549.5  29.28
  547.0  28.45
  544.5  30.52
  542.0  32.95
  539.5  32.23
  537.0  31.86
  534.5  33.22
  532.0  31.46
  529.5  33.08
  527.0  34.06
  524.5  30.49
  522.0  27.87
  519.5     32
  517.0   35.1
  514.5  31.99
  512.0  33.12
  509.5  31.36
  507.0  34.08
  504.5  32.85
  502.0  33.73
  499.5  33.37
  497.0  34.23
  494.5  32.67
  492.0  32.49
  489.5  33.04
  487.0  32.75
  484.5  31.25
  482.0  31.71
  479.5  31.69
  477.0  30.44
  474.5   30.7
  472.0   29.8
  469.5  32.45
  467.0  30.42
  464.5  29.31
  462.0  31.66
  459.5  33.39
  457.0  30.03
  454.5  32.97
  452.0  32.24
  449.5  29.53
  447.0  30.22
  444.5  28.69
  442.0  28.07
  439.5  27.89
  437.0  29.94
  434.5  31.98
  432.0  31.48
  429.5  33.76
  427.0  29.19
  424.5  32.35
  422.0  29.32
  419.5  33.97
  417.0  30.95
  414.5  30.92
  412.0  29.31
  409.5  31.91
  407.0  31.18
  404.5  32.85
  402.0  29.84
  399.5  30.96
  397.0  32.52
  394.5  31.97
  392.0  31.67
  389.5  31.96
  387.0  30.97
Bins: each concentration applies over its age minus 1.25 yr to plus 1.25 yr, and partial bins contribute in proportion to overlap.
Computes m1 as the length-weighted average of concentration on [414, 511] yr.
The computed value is 31.5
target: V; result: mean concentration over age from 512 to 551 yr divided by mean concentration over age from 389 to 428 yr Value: 1.01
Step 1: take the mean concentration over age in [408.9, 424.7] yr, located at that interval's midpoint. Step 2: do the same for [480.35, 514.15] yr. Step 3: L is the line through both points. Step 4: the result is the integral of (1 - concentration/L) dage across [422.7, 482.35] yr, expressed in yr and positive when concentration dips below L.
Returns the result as 2.0 yr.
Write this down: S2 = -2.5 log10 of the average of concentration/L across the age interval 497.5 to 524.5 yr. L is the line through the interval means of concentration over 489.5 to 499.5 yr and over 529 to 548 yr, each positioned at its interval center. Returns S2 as 0.00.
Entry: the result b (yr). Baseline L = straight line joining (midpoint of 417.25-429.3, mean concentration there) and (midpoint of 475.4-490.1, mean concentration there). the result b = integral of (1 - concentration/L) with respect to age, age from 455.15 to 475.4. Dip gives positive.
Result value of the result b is 0.4 yr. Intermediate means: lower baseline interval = 31.4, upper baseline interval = 31.7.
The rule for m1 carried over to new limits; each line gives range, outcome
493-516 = 33.1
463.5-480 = 30.7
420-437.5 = 31.3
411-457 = 30.7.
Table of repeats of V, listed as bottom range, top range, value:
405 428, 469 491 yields 1.01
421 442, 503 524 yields 1.05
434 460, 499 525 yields 1.07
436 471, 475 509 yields 1.07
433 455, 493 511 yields 1.10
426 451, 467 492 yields 1.05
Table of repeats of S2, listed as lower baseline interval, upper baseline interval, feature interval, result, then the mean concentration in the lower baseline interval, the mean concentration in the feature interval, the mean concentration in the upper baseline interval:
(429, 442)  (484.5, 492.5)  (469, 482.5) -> 0.036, 30.6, 31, 32.5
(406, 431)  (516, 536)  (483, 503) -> -0.035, 31.3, 32.9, 32.1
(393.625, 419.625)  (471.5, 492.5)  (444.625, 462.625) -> 0.008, 31.4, 31.3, 31.6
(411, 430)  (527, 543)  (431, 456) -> 0.040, 31.1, 30.3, 32.6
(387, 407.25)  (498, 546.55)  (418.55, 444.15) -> 0.039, 31.6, 30.7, 32.3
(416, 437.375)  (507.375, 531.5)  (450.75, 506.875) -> -0.004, 31.5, 32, 32.2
